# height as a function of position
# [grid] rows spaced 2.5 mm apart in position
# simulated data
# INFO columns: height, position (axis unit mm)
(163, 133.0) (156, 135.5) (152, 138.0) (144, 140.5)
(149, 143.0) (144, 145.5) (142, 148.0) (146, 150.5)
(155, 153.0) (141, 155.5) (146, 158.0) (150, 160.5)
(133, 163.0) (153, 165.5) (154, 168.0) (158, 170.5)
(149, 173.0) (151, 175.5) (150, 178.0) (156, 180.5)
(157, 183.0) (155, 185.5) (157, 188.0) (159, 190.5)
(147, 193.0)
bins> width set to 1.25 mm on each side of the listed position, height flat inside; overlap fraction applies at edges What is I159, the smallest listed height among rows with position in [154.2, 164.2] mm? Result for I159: 133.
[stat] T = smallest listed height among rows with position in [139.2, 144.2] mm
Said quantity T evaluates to 144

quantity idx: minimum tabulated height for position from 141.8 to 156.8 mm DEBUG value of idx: 141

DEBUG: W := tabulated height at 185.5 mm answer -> 155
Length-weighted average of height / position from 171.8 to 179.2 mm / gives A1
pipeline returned 150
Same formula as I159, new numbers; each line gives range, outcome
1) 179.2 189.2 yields 155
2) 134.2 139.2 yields 152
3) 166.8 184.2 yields 149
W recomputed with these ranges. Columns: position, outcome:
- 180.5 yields 156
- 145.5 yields 144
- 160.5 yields 150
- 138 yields 152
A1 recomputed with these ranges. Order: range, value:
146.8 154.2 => 148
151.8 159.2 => 147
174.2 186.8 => 154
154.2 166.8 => 145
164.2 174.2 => 153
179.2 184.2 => 156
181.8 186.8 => 156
